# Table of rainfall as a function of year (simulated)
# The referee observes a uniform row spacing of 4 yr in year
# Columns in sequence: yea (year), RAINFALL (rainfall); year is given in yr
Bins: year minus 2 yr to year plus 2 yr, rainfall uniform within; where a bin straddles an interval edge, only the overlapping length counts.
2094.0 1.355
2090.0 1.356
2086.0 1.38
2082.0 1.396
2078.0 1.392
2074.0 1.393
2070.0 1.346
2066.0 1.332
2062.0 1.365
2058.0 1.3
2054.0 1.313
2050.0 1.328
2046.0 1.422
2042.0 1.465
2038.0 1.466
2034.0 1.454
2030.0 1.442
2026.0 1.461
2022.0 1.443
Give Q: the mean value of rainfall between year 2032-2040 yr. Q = 1.46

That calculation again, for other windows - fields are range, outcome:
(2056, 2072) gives 1.34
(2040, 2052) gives 1.41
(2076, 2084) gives 1.39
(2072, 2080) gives 1.39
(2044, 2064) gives 1.35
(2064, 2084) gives 1.37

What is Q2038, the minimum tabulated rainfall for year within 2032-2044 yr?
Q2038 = 1.454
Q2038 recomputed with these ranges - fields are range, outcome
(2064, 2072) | 1.332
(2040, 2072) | 1.3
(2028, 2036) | 1.442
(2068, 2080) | 1.346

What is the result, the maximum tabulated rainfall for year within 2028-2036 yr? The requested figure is 1.454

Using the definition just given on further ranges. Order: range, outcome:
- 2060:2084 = 1.396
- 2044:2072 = 1.422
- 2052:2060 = 1.313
